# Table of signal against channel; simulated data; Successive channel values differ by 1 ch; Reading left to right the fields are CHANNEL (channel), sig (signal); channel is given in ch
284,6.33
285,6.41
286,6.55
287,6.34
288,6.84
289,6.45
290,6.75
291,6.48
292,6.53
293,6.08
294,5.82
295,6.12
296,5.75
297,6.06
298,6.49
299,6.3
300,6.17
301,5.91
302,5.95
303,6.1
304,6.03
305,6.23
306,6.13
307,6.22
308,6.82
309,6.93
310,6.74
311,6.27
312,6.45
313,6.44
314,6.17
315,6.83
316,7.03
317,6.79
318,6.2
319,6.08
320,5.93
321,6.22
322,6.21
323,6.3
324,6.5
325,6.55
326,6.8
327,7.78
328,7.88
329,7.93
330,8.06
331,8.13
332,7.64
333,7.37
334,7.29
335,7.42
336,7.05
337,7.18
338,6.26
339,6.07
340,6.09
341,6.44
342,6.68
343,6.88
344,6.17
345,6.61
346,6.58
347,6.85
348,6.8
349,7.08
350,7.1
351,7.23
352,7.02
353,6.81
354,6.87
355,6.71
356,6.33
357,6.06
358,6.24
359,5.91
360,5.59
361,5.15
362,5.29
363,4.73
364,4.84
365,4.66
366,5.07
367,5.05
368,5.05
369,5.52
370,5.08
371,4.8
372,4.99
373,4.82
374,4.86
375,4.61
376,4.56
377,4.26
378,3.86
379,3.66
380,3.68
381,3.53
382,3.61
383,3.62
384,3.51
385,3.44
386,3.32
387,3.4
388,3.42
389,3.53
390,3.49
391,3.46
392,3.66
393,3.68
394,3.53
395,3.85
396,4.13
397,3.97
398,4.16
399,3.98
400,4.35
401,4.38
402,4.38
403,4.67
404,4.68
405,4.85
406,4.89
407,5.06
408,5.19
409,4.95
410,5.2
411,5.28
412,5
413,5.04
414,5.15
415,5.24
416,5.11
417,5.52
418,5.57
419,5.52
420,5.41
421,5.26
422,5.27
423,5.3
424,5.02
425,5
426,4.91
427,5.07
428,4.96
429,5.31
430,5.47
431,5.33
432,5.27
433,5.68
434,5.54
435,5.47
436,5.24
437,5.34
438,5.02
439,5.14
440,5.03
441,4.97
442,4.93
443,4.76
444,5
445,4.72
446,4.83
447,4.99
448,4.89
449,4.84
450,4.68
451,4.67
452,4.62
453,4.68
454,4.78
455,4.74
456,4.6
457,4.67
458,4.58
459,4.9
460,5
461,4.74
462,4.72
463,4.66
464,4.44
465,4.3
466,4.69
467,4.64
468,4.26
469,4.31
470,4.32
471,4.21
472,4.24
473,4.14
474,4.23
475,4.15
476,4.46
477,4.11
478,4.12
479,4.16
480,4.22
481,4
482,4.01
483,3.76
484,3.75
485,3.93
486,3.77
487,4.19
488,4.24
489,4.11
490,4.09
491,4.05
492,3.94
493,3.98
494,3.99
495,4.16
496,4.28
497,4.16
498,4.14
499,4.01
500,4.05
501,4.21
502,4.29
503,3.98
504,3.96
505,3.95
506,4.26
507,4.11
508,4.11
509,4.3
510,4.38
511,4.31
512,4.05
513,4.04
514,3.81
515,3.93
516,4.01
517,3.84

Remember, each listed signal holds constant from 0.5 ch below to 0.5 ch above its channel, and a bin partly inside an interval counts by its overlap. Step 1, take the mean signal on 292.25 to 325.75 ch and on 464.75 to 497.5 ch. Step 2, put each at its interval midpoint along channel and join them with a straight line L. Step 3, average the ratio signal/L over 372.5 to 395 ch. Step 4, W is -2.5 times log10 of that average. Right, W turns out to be 0.38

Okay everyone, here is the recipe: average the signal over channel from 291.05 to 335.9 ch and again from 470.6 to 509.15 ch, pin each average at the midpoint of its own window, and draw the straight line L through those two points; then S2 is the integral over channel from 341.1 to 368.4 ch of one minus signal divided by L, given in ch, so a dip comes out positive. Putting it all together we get -0.5 ch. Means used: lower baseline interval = 6.61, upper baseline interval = 4.1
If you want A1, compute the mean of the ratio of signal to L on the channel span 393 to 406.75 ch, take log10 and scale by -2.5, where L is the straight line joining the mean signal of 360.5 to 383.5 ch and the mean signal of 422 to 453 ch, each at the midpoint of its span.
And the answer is 0.12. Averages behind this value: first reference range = 4.58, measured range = 4.29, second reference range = 5.06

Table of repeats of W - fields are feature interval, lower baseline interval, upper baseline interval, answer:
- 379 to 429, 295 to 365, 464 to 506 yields 0.19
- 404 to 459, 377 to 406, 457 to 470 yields -0.19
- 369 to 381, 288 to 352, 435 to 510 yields 0.29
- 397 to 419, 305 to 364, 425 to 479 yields 0.12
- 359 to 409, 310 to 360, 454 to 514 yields 0.34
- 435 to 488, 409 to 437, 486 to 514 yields 0.03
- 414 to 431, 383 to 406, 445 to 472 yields -0.23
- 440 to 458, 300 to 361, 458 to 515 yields 0.00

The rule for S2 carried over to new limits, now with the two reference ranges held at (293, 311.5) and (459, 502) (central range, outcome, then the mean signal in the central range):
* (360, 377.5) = 1.8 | 4.92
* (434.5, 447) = -1.0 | 5.04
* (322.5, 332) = -2.2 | 7.34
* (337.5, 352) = -2.3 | 6.64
